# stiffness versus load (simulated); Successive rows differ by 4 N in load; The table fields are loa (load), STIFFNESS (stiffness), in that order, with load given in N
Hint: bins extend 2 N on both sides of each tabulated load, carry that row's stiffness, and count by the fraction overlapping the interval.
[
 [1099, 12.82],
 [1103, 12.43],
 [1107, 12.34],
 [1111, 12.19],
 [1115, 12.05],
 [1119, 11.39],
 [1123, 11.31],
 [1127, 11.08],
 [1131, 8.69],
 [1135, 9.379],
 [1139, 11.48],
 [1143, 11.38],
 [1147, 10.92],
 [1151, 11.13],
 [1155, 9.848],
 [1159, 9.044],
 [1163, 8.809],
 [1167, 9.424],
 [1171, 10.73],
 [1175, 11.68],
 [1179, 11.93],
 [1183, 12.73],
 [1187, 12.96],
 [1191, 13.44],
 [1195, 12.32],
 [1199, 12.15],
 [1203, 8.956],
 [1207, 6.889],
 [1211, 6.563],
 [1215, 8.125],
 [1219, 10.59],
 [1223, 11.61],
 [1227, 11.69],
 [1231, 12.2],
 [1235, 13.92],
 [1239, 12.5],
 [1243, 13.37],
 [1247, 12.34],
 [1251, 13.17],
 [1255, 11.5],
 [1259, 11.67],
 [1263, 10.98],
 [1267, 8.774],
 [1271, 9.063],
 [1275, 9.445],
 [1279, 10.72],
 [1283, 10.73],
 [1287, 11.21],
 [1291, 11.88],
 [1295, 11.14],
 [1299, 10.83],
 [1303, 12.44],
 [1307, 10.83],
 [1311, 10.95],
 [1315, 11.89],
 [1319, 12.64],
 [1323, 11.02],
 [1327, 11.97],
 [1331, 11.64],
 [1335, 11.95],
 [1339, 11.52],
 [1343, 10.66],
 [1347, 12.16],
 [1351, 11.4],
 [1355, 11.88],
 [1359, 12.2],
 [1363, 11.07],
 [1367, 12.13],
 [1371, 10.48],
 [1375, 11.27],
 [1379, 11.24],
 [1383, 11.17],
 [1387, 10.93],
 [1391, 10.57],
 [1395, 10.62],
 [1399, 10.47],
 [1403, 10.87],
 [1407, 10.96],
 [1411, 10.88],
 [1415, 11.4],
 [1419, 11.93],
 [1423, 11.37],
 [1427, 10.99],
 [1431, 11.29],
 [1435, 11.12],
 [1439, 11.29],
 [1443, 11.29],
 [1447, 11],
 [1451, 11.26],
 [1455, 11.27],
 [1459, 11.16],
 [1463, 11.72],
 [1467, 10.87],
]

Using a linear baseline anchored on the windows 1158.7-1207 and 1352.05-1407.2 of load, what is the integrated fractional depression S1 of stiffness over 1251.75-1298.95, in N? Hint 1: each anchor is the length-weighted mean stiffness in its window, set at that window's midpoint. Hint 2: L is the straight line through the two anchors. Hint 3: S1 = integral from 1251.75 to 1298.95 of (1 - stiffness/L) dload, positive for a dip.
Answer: 1.65 N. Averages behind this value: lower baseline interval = 11.1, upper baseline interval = 11.1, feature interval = 10.7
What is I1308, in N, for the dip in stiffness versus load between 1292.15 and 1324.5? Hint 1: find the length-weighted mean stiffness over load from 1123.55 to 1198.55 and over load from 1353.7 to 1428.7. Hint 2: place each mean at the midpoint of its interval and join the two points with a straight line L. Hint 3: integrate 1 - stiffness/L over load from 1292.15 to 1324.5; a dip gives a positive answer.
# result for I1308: -1.1 N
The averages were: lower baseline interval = 11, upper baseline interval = 11.2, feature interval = 11.5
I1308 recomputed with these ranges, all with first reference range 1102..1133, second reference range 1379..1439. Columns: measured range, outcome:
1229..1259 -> -3.7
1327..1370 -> -2.0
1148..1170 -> 3.1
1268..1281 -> 1.8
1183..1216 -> 2.7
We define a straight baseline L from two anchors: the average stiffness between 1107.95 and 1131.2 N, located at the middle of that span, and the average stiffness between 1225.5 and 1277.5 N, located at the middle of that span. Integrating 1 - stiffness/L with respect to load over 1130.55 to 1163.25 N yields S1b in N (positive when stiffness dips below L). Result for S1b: 3.4 N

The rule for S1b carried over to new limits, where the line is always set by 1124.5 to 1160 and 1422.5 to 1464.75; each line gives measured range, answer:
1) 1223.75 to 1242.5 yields -3.4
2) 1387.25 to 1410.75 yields 0.8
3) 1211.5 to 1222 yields 1.4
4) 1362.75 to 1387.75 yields -0.4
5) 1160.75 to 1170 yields 1.0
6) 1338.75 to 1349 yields -0.4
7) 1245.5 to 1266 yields -2.0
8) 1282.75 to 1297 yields -0.7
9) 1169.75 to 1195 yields -4.3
